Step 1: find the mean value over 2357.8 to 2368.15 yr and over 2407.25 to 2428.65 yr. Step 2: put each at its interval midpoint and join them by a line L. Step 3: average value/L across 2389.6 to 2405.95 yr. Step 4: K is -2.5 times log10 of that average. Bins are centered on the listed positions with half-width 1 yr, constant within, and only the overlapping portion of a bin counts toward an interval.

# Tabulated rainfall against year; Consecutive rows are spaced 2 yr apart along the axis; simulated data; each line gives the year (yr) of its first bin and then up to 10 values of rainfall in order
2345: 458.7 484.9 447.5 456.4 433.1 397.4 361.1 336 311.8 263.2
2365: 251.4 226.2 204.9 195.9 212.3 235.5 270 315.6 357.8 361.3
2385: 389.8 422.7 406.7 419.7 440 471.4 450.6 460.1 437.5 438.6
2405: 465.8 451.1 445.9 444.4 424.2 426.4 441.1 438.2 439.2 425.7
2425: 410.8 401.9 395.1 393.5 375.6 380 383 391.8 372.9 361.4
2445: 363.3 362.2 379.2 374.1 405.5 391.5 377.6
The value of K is -0.19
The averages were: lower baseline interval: 278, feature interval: 447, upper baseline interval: 429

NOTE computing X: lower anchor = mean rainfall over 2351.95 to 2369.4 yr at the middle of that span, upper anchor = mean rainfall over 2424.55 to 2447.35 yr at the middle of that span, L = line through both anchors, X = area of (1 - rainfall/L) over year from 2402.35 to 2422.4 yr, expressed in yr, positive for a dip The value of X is -4.5 yr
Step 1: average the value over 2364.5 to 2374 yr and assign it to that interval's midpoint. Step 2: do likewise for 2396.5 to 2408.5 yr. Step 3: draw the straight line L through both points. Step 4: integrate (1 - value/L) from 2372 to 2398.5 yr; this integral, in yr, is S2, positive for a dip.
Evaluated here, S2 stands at -2.8 yr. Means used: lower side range 216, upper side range 450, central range 367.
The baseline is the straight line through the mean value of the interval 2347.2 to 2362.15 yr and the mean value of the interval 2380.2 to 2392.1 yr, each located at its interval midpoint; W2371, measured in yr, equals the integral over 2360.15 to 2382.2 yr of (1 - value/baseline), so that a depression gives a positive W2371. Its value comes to 7.6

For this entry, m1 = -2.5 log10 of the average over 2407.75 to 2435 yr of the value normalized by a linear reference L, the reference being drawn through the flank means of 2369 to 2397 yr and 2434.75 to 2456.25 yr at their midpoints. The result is -0.149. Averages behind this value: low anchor 345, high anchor 379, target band 419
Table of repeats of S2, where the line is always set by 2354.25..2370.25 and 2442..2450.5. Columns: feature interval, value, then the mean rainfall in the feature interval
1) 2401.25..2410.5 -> -3.3 yr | 449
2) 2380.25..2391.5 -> -2.9 yr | 393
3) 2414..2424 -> -2.7 yr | 434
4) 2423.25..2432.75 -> -1.4 yr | 400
